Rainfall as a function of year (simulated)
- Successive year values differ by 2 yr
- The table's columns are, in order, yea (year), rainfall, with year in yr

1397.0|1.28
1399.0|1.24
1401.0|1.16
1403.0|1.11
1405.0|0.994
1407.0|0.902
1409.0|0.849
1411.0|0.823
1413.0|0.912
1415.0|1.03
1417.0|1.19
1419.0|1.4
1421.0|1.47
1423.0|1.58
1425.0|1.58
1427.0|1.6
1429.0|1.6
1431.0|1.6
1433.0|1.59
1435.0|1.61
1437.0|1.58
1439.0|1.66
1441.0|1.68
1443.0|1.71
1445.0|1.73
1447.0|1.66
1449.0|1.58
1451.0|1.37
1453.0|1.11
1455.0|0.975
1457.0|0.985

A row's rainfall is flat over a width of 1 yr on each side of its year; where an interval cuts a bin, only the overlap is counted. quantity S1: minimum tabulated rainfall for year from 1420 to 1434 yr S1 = 1.47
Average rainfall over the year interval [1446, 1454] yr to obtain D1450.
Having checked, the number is 1.43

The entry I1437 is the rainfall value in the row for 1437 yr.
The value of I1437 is 1.58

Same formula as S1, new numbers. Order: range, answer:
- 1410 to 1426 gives 0.823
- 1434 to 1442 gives 1.58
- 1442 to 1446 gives 1.71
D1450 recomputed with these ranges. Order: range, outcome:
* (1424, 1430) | 1.59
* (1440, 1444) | 1.69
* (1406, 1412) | 0.858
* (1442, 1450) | 1.67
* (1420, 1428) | 1.56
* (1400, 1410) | 1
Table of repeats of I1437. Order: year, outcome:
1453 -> 1.11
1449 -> 1.58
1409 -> 0.849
